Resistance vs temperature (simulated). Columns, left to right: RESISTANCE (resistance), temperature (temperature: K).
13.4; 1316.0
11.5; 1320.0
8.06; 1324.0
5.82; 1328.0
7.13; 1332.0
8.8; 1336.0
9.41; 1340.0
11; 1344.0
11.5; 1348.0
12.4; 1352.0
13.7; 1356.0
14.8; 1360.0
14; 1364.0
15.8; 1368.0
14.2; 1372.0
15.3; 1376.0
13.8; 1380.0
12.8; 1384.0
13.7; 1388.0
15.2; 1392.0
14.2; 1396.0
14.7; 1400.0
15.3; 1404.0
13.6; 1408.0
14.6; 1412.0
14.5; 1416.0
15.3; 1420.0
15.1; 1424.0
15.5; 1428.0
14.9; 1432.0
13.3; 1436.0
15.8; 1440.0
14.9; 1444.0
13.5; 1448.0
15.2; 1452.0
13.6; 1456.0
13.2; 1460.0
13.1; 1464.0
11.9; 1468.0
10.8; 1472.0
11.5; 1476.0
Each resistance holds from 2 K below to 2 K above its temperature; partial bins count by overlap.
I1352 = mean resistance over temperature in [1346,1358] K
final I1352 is 12.5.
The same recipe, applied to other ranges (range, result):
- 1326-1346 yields 8.43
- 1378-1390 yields 13.4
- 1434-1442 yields 14.6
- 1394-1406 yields 14.7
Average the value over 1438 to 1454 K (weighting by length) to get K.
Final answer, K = 14.8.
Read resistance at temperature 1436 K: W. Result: 13.3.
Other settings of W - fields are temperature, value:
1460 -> 13.2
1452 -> 15.2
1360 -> 14.8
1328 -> 5.82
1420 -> 15.3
